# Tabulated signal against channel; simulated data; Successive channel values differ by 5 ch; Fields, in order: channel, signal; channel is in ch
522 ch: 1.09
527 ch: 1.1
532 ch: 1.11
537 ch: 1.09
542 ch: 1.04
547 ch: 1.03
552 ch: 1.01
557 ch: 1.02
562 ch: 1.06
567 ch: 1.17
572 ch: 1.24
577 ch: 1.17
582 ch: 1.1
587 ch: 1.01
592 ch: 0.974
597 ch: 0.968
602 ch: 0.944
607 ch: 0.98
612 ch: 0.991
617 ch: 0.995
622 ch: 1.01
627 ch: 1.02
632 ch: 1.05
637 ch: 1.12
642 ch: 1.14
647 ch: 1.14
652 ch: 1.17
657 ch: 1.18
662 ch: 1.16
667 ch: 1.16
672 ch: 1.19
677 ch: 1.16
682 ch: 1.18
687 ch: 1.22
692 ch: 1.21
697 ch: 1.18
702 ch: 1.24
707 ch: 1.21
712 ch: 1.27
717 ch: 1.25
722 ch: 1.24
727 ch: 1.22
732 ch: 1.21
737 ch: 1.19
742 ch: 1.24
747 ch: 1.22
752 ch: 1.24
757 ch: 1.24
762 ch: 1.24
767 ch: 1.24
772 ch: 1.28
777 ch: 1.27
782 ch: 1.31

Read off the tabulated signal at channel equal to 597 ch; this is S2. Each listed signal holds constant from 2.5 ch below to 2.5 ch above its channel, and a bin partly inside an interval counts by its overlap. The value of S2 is 0.968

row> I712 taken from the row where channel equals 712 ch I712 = 1.27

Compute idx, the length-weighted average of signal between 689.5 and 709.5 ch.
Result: 1.21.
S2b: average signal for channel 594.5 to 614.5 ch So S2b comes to 0.971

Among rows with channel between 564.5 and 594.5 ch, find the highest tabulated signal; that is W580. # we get 1.24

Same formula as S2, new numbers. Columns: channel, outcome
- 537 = 1.09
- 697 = 1.18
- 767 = 1.24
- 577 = 1.17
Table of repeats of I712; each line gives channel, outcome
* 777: 1.27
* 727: 1.22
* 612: 0.991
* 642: 1.14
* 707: 1.21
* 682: 1.18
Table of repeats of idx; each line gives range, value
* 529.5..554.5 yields 1.06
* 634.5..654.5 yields 1.14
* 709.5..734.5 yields 1.24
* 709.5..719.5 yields 1.26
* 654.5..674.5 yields 1.17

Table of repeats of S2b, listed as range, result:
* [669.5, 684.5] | 1.18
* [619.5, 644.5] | 1.07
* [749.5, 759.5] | 1.24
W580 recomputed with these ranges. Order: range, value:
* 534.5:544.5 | 1.09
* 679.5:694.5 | 1.22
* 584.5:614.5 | 1.01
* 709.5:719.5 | 1.27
